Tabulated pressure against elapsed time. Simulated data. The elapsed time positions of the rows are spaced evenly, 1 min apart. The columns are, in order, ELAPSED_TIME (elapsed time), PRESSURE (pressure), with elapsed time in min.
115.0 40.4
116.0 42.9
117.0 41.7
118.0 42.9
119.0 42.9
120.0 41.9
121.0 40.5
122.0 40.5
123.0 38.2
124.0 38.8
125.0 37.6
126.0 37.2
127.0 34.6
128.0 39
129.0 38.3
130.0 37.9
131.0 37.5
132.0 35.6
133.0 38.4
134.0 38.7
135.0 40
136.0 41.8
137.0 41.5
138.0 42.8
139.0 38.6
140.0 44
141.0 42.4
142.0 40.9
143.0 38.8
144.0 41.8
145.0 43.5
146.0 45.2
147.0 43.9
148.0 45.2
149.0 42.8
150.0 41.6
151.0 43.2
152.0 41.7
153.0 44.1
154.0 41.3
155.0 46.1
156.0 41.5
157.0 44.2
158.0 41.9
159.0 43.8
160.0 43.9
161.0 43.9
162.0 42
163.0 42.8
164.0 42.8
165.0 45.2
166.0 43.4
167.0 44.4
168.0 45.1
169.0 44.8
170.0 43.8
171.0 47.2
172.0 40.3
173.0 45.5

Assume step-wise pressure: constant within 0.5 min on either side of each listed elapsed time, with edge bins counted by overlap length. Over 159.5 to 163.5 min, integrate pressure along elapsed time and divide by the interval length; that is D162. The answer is 43.2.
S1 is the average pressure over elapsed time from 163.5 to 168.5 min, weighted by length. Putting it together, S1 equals 44.2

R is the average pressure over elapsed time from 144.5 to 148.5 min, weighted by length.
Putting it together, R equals 44.5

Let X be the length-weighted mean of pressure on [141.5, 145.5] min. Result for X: 41.2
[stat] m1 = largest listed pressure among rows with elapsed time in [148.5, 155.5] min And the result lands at 46.1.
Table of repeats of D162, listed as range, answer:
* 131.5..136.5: 38.9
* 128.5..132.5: 37.3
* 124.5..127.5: 36.5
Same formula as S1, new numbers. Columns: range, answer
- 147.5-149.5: 44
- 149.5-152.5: 42.2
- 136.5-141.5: 41.9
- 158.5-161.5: 43.9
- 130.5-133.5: 37.2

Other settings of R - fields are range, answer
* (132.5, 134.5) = 38.5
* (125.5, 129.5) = 37.3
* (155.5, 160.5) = 43.1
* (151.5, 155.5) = 43.3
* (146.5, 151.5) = 43.3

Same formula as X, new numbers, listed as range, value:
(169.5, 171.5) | 45.5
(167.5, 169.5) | 45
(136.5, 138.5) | 42.1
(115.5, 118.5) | 42.5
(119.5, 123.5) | 40.3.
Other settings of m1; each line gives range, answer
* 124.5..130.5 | 39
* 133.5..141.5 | 44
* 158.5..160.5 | 43.9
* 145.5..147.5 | 45.2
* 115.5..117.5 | 42.9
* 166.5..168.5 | 45.1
